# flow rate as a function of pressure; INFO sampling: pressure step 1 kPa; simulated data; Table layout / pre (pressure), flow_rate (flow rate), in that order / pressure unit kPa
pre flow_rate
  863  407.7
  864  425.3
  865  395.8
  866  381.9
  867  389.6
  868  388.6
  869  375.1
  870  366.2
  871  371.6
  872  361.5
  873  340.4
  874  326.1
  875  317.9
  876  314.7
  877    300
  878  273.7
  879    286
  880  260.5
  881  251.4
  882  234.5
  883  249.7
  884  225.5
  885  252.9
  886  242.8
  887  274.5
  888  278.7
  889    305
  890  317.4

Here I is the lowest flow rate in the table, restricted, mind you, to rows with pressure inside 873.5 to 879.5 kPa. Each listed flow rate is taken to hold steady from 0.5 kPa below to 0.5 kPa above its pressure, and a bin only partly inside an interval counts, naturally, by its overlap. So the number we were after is 273.7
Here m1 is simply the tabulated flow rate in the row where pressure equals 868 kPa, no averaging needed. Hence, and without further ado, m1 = 388.6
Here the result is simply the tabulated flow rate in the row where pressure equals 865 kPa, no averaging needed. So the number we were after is 395.8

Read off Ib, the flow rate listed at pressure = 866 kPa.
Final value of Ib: 381.9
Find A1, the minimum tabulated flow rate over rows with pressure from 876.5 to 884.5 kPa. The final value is 225.5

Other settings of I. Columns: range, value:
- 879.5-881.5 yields 251.4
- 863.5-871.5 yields 366.2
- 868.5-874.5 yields 326.1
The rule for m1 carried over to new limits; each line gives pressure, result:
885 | 252.9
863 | 407.7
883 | 249.7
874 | 326.1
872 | 361.5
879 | 286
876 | 314.7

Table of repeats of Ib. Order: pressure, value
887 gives 274.5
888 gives 278.7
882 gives 234.5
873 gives 340.4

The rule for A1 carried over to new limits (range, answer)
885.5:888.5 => 242.8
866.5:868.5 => 388.6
